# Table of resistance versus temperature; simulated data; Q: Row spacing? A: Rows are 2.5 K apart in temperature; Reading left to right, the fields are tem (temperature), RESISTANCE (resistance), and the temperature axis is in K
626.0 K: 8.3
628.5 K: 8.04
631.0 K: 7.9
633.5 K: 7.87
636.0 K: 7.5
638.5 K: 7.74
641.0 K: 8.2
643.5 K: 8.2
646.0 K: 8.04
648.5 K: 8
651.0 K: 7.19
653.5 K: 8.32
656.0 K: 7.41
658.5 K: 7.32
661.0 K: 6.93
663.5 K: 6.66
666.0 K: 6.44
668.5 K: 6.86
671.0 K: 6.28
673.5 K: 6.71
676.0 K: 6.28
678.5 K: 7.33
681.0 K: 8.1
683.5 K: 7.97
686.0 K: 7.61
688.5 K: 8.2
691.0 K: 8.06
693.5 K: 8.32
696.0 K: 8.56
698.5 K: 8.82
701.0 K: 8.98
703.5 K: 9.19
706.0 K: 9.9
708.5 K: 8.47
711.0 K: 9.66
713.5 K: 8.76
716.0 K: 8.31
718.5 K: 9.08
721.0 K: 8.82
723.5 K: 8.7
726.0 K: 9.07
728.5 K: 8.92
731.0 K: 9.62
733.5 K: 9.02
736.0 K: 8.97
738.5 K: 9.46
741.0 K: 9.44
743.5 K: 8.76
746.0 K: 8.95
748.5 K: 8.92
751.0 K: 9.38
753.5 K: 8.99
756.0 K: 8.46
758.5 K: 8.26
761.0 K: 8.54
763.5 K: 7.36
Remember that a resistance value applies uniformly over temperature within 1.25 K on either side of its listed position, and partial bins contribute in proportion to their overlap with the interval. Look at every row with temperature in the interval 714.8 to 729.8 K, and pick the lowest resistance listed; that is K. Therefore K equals 8.31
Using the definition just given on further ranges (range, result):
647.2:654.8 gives 7.19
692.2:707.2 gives 8.32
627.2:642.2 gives 7.5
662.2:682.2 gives 6.28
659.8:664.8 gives 6.66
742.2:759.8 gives 8.26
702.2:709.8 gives 8.47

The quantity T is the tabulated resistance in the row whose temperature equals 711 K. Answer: 9.66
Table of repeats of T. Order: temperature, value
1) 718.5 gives 9.08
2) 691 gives 8.06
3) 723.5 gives 8.7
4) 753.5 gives 8.99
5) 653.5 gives 8.32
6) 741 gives 9.44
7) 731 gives 9.62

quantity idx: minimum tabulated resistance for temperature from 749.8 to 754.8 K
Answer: 8.99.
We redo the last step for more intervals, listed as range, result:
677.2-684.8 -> 7.33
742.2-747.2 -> 8.76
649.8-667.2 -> 6.44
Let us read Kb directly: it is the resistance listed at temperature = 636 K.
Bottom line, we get 7.5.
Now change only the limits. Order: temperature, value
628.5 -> 8.04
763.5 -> 7.36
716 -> 8.31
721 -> 8.82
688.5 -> 8.2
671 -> 6.28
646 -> 8.04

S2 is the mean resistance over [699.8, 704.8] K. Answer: 9.09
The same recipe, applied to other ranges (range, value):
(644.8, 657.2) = 7.79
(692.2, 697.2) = 8.44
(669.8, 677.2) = 6.43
